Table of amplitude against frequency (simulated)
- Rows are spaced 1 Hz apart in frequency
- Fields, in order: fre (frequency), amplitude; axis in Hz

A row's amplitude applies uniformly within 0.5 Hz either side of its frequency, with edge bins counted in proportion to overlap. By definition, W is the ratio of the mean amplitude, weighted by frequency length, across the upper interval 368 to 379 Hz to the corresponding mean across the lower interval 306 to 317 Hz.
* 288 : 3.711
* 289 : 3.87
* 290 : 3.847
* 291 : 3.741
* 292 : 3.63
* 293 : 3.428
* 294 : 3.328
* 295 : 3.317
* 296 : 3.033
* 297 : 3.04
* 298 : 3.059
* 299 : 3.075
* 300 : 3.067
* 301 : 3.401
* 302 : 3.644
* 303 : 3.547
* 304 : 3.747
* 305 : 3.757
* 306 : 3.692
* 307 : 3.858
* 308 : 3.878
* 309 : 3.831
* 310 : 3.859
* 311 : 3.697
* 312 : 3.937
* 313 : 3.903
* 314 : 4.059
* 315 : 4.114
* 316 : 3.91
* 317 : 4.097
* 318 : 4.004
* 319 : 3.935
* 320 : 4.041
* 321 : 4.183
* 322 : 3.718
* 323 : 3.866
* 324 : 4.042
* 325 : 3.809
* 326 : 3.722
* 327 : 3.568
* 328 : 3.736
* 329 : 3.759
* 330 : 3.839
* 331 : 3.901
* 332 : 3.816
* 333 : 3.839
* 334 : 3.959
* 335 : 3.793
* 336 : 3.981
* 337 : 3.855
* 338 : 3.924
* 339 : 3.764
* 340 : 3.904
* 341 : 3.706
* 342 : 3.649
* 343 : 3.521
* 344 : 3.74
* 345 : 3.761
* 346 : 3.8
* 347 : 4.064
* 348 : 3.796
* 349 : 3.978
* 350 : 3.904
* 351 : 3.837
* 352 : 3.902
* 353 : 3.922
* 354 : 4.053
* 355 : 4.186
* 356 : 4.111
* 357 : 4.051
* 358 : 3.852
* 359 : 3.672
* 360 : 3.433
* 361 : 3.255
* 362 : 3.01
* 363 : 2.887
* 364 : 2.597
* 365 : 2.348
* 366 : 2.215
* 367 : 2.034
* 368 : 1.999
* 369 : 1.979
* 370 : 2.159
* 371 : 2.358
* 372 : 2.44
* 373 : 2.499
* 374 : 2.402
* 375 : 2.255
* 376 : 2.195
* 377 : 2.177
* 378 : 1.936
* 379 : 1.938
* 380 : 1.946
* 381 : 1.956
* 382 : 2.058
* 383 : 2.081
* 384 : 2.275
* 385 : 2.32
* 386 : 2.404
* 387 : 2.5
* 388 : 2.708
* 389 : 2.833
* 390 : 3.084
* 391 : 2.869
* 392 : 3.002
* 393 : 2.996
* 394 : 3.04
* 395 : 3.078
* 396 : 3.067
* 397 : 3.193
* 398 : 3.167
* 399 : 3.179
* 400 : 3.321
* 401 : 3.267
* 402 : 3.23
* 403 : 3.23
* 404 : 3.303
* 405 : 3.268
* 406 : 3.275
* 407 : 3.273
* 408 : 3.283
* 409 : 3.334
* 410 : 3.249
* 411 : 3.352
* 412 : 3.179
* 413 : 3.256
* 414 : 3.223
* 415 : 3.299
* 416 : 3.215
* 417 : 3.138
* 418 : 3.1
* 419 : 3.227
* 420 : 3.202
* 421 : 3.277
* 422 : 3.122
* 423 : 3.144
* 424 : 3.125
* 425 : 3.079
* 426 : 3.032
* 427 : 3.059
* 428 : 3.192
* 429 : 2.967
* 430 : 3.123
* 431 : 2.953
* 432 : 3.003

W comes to 0.6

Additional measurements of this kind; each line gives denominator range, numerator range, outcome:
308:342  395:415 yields 0.84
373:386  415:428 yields 1.46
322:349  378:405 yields 0.72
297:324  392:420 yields 0.85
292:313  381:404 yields 0.81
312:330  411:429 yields 0.81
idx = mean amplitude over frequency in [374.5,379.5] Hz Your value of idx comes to 2.1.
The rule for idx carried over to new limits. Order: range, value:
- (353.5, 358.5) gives 4.05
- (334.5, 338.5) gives 3.89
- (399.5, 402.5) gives 3.27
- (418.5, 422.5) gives 3.21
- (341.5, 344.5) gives 3.64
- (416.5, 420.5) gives 3.17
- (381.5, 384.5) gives 2.14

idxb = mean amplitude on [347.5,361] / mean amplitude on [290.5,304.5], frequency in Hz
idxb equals 1.15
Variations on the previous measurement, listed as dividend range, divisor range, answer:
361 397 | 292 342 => 0.66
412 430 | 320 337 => 0.82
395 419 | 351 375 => 1.07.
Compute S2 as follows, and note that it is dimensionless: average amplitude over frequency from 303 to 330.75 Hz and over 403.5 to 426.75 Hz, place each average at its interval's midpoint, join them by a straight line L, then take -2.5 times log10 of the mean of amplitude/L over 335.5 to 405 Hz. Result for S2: 0.15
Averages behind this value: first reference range 3.87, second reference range 3.21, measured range 3.06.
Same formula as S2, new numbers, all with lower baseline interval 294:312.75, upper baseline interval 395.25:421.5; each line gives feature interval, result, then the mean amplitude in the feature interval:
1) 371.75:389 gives 0.417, 2.25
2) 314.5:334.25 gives -0.126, 3.89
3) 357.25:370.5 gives 0.217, 2.75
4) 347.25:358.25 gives -0.172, 3.97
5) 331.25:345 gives -0.113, 3.8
